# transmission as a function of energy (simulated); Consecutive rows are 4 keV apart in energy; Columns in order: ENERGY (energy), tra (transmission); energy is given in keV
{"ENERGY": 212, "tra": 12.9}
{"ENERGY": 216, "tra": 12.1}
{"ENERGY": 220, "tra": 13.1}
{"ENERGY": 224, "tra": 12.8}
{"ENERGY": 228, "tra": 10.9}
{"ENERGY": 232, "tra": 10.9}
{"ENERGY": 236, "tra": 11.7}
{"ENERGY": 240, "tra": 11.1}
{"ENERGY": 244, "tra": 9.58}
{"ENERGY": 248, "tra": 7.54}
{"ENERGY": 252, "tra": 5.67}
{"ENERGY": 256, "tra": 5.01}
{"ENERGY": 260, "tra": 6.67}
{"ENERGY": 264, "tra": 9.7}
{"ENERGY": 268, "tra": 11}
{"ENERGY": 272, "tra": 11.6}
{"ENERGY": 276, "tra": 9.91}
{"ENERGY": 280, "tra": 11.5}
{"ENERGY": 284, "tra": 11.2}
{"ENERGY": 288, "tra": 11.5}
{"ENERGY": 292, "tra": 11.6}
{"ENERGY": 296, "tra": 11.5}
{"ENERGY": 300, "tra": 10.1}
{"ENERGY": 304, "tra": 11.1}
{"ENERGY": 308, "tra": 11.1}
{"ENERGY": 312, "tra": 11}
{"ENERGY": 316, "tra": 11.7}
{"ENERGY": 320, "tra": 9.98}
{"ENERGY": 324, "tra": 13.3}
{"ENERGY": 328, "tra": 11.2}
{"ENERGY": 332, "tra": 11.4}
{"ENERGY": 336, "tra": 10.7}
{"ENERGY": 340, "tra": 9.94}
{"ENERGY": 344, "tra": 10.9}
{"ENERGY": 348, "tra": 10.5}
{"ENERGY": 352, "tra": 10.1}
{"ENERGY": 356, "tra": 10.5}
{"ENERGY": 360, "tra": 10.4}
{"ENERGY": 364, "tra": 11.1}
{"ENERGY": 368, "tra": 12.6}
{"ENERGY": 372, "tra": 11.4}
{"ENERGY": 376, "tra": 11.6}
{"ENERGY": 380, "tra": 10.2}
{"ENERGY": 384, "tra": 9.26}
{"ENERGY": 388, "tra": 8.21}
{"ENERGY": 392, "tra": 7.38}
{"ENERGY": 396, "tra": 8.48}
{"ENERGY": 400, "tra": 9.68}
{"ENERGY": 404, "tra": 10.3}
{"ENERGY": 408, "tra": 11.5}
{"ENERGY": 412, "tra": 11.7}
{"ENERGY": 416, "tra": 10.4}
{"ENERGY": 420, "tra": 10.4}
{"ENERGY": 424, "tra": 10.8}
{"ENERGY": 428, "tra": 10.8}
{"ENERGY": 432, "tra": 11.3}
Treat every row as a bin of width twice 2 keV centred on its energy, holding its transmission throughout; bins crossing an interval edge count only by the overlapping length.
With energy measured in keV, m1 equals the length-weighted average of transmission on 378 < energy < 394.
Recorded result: 8.76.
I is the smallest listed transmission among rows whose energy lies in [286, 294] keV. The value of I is 11.5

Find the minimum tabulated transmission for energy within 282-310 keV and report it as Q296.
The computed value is 10.1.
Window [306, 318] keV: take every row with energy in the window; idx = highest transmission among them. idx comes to 11.7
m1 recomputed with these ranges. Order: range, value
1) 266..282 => 11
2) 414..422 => 10.4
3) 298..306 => 10.6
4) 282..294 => 11.4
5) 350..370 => 10.9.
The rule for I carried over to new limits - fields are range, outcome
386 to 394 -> 7.38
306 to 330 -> 9.98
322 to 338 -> 10.7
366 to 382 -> 10.2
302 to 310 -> 11.1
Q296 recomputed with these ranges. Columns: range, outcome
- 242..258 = 5.01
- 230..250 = 7.54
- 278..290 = 11.2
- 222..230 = 10.9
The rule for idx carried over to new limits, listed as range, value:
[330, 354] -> 11.4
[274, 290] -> 11.5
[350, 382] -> 12.6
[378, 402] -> 10.2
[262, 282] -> 11.6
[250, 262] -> 6.67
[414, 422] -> 10.4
